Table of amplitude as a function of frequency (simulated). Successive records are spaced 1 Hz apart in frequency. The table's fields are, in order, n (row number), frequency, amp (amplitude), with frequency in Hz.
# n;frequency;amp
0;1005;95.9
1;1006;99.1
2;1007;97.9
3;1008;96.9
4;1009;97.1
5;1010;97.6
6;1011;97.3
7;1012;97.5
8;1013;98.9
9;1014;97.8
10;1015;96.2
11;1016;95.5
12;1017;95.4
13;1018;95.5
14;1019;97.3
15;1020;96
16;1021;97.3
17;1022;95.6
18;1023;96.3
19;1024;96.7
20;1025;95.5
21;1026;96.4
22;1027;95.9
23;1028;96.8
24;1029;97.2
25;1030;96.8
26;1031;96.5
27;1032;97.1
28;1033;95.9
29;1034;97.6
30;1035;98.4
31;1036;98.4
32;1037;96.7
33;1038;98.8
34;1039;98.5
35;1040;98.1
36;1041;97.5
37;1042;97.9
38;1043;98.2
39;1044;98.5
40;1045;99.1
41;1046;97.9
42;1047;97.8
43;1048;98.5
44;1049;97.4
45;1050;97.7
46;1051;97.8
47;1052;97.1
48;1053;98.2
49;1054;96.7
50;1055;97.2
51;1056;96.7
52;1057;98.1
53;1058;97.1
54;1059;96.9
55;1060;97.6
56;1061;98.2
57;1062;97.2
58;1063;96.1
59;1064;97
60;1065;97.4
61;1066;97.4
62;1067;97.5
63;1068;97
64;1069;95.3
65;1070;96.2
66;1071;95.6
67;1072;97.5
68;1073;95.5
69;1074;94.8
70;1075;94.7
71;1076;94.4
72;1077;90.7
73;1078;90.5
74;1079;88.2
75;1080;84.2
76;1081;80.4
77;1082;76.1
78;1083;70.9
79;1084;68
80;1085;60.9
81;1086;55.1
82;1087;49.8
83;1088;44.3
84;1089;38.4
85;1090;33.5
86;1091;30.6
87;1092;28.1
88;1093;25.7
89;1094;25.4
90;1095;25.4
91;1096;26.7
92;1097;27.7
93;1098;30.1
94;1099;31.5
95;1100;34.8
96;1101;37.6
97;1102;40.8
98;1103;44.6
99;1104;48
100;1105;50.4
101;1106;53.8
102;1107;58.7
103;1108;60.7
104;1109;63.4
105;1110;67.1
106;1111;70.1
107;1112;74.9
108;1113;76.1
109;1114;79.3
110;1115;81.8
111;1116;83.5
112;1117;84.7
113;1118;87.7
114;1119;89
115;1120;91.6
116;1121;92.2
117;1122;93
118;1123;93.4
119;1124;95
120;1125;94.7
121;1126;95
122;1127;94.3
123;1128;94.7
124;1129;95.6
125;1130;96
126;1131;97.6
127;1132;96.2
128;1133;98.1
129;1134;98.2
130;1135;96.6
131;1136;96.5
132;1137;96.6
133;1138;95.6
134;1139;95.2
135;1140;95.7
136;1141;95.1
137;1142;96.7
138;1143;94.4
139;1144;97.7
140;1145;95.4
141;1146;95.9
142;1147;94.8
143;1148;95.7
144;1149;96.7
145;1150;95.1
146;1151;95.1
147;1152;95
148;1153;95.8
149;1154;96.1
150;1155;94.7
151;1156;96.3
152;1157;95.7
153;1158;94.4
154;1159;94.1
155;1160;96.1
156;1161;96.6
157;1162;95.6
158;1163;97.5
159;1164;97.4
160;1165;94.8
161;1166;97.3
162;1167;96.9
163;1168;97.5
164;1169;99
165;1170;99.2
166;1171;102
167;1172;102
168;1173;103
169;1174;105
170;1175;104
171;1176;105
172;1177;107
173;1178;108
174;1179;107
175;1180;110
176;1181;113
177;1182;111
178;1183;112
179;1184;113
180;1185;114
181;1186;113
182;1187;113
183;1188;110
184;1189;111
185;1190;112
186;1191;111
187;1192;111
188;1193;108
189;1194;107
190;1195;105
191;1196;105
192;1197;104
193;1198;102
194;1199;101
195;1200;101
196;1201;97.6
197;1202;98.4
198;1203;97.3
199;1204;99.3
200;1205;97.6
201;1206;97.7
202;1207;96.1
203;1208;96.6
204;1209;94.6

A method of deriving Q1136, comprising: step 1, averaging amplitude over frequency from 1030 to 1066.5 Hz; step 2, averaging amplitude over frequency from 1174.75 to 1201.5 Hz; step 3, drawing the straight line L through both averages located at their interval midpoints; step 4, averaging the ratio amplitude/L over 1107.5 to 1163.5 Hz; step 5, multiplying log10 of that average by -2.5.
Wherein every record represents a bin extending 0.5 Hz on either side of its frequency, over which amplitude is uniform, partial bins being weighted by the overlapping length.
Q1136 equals 0.14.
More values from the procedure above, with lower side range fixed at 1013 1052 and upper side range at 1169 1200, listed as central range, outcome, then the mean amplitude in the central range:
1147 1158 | 0.10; 95.5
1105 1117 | 0.42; 69.7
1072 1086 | 0.20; 83.3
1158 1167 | 0.11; 96.1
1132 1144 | 0.09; 96.3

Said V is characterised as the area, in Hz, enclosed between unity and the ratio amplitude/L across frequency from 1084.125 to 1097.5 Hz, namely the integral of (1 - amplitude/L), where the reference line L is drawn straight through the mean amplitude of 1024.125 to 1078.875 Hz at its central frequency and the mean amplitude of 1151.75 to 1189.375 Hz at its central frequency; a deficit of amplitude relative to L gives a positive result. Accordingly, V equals 8.3 Hz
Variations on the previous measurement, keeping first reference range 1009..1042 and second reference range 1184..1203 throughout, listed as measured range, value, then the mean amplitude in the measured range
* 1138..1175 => 2.7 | 96.9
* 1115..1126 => 1.3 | 90.3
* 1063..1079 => 0.7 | 95.2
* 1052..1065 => 0.2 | 97.2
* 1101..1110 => 4.4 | 52.5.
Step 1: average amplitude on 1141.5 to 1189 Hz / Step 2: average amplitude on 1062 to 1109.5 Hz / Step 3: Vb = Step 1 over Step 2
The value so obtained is 1.6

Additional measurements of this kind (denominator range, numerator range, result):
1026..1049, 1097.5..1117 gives 0.59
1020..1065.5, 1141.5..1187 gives 1.03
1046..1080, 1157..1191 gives 1.08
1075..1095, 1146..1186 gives 1.68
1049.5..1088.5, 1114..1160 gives 1.06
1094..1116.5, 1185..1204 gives 2.02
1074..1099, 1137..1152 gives 1.70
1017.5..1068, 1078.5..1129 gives 0.65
